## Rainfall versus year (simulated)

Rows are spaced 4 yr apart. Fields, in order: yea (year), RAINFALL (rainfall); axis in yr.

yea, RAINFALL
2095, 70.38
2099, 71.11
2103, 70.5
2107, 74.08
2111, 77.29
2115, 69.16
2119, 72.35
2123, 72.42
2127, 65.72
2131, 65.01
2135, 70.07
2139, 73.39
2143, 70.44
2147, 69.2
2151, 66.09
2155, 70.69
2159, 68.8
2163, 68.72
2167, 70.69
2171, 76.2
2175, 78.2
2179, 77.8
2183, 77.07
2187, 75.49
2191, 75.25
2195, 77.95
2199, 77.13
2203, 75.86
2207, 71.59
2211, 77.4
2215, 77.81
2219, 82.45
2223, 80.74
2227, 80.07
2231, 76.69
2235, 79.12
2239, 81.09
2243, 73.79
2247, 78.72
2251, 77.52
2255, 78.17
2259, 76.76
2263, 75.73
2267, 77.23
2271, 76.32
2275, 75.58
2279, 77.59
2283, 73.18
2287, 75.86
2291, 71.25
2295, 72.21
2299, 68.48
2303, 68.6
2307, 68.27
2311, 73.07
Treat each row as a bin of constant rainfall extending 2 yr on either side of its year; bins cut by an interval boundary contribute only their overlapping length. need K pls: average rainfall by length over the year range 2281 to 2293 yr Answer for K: 73.4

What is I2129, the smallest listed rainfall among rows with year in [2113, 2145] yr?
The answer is 65.01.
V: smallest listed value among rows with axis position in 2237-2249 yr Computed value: 73.79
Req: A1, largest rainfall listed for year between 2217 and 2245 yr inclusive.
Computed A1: 82.45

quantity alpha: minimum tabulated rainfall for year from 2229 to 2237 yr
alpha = 76.69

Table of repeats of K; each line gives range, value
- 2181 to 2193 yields 75.9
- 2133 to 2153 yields 69.8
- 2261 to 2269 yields 76.5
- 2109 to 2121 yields 72.9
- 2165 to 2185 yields 76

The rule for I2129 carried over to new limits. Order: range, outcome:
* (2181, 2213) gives 71.59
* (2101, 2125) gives 69.16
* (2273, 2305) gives 68.48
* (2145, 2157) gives 66.09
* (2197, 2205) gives 75.86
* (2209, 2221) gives 77.4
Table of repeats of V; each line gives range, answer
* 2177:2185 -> 77.07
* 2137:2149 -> 69.2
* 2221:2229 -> 80.07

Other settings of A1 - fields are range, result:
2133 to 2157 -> 73.39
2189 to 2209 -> 77.95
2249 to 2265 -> 78.17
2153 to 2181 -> 78.2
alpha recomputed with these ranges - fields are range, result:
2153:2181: 68.72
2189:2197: 75.25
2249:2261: 76.76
